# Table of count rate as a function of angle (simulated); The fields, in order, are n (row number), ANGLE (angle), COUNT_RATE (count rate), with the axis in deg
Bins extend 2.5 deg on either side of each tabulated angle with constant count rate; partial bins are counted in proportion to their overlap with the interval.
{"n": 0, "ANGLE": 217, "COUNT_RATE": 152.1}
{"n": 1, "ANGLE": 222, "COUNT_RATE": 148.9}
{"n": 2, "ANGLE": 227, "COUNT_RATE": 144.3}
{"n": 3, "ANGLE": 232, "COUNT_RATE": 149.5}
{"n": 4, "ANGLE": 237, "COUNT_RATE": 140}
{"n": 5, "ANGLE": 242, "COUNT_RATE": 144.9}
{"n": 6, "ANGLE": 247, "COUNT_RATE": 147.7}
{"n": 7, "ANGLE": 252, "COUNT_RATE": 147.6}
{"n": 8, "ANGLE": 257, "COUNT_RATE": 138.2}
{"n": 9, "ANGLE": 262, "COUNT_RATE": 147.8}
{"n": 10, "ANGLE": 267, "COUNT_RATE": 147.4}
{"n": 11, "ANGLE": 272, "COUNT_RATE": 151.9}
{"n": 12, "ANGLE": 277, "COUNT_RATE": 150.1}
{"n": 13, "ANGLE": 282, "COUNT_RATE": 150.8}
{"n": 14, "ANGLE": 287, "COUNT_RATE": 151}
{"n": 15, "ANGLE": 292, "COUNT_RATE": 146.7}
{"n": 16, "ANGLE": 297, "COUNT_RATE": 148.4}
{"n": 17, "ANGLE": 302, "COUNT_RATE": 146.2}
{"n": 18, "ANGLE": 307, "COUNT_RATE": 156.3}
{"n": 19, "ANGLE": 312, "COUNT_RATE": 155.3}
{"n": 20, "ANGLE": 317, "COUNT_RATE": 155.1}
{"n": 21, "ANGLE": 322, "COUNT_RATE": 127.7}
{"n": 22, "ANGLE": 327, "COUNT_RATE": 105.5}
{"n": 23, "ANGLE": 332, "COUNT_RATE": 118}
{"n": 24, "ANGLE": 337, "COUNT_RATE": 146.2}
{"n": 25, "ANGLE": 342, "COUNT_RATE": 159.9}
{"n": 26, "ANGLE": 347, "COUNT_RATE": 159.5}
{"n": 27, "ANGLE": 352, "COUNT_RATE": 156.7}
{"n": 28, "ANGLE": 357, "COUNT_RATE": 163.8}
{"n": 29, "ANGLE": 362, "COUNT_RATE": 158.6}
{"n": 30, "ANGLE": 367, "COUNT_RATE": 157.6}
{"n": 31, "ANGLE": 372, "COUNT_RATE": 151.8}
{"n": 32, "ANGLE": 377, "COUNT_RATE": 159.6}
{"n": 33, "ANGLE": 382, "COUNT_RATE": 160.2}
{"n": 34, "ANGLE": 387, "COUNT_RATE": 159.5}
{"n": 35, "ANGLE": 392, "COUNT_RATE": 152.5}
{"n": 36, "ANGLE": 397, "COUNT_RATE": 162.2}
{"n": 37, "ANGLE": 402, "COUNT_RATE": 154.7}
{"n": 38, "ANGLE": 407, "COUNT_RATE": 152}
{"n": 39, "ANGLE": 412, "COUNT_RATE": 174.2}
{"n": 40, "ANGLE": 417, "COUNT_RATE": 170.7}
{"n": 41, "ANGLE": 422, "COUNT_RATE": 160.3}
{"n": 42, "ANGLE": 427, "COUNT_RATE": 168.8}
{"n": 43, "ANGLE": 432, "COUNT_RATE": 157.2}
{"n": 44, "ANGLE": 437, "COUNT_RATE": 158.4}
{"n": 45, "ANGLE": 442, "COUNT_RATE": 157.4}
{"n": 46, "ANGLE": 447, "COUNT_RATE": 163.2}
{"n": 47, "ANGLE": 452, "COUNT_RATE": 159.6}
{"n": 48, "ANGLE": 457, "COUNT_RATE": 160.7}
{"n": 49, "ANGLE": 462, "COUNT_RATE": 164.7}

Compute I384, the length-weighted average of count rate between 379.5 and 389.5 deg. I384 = 160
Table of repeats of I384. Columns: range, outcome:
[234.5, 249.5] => 144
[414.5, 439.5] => 163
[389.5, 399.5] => 157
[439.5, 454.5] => 160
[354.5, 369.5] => 160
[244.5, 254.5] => 148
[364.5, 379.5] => 156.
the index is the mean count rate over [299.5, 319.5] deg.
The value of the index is 153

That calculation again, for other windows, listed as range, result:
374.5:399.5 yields 159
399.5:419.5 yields 163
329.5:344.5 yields 141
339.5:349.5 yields 160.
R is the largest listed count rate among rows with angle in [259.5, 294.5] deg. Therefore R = 151.9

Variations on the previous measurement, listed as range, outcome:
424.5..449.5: 168.8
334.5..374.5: 163.8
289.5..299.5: 148.4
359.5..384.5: 160.2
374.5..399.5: 162.2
